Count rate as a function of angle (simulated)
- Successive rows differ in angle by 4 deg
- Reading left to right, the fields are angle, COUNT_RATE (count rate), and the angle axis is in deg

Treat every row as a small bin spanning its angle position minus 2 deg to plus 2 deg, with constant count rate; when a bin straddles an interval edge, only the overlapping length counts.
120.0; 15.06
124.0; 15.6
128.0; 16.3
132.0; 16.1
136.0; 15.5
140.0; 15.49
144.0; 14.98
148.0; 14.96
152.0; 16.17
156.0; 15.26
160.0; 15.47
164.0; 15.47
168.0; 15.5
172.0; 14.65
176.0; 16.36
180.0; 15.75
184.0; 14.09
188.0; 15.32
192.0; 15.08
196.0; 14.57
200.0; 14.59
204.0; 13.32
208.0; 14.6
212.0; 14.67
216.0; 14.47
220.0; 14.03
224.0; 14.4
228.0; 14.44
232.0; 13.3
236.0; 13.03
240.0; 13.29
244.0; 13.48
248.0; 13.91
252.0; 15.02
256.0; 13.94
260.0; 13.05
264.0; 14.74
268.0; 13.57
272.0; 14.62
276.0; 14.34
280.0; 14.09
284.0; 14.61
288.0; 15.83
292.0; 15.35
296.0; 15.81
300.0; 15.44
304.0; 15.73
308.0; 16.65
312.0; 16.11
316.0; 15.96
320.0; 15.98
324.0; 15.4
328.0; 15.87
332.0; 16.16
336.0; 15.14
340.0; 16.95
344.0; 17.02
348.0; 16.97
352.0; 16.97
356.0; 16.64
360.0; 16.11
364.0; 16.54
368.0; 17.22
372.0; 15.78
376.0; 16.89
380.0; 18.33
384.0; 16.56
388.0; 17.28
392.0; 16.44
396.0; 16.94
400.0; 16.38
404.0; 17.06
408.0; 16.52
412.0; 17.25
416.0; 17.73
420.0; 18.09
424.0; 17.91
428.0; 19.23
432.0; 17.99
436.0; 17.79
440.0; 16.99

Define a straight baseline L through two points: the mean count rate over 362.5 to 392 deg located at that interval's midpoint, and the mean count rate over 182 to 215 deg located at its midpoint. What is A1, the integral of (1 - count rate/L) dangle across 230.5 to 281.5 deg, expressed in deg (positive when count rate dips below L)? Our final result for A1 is 4.7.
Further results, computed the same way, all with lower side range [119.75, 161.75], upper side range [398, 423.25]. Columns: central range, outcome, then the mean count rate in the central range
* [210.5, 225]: 1.49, 14.4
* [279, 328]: 2.76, 15.6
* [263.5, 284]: 2.63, 14.3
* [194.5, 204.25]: 1.00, 14.3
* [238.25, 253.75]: 2.18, 13.9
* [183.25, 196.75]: 0.86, 14.8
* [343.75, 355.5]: -0.07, 16.9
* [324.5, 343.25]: 0.78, 16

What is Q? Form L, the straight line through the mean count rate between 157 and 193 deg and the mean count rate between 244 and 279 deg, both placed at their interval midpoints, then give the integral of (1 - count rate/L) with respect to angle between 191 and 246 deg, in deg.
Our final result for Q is 2.4 deg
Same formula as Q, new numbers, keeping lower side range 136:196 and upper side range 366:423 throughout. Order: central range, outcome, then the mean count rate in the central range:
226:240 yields 2.0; 13.5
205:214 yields 0.7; 14.5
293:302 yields 0.4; 15.6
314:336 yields 0.9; 15.8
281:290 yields 0.6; 15.1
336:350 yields -0.1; 16.7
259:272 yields 1.7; 14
